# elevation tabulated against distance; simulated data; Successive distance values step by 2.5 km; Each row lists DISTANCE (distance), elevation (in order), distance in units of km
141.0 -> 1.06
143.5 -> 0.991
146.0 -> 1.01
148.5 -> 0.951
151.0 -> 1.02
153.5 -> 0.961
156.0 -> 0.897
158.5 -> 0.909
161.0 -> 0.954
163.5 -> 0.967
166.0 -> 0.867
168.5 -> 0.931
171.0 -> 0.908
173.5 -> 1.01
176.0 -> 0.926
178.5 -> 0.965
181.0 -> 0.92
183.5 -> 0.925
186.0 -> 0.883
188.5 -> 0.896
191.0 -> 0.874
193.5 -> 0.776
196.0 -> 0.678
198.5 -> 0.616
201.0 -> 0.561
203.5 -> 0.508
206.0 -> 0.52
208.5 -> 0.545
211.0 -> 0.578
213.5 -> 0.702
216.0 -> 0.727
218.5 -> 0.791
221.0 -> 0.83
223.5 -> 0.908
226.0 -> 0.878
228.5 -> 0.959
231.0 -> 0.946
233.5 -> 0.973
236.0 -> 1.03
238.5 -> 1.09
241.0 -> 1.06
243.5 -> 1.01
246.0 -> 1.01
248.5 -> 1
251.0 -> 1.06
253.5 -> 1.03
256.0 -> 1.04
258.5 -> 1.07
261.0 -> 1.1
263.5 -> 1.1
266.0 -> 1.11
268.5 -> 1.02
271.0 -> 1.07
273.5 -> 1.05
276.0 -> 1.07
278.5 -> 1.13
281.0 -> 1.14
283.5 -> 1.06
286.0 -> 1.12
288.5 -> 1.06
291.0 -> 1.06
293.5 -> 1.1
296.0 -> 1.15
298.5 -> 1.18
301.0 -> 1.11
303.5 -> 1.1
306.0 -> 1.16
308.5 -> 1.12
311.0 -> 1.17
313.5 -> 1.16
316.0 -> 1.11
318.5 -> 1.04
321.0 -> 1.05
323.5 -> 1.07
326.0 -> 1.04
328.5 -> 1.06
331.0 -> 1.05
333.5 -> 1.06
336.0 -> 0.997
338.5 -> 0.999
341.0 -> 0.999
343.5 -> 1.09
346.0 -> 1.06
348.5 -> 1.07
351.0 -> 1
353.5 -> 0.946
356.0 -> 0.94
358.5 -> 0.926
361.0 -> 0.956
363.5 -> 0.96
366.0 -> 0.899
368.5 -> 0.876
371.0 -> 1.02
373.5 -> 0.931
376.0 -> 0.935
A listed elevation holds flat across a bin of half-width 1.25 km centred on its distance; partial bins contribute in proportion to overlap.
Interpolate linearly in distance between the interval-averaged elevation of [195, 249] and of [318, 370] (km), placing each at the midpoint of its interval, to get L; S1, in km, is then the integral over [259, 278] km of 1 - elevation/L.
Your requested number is -4.1 km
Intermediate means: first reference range 0.813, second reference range 1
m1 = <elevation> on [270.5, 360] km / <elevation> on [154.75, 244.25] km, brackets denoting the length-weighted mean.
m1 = 1.3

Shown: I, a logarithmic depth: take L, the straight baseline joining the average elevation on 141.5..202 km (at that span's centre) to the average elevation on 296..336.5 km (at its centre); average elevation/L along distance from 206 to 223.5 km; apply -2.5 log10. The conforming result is 0.34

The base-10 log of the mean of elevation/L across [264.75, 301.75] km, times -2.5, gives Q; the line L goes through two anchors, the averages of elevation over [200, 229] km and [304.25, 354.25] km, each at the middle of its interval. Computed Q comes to -0.19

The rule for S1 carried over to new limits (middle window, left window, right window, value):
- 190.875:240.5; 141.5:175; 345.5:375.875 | 9.3 km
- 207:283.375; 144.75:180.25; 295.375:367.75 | 2.4 km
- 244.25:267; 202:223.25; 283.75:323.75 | -4.8 km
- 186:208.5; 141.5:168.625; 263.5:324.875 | 7.1 km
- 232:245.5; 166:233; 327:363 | -2.7 km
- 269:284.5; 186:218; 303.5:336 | -2.4 km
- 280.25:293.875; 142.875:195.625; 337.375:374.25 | -1.8 km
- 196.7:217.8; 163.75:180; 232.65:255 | 8.2 km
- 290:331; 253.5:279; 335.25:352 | -2.1 km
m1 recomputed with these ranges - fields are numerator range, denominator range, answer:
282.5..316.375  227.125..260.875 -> 1.09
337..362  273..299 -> 0.91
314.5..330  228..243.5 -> 1.05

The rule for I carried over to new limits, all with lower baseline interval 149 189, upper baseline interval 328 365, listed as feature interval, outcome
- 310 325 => -0.11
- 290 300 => -0.14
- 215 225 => 0.17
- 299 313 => -0.15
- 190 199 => 0.26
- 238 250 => -0.07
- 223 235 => 0.03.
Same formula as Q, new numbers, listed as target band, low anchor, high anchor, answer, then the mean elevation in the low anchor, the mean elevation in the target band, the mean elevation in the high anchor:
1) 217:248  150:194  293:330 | 0.05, 0.924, 0.956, 1.11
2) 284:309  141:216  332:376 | -0.19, 0.838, 1.11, 0.983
